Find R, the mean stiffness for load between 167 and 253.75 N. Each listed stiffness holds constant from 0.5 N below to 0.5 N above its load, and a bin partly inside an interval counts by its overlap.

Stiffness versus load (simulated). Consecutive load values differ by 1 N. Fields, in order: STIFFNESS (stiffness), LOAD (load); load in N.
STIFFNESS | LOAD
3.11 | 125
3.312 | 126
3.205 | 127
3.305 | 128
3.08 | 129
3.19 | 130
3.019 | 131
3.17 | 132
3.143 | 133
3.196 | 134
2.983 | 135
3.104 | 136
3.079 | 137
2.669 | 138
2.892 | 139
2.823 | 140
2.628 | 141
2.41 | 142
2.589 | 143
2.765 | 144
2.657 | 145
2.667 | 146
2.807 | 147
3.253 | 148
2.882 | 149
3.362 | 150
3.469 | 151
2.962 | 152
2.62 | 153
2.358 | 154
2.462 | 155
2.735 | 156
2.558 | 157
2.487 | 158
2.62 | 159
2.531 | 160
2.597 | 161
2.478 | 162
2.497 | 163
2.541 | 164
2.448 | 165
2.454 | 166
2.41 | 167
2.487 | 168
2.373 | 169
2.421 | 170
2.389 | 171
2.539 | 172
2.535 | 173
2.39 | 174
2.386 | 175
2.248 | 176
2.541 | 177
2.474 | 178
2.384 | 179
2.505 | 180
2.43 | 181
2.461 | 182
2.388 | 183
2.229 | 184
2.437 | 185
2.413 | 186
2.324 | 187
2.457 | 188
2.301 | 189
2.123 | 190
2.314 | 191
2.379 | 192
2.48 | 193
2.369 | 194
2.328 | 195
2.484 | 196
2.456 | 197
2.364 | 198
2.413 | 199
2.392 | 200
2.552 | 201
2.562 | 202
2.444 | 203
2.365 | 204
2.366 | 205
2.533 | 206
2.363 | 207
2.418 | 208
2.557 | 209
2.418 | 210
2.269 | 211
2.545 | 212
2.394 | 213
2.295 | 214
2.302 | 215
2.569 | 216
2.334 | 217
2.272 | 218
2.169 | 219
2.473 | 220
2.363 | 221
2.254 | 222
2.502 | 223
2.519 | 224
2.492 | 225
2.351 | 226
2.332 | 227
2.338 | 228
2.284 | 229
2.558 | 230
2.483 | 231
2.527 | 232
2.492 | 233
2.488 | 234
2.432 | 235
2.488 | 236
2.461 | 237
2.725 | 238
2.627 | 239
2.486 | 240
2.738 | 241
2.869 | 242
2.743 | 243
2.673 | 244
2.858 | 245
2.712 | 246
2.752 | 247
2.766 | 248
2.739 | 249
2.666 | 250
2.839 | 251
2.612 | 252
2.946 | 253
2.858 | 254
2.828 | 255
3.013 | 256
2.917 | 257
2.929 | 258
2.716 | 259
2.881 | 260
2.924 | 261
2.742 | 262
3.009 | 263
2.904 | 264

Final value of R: 2.47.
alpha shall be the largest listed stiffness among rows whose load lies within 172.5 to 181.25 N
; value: 2.541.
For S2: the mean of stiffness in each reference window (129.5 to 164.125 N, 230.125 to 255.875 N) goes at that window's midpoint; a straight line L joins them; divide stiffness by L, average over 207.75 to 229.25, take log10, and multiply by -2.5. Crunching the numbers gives 0.14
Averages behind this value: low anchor 2.81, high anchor 2.68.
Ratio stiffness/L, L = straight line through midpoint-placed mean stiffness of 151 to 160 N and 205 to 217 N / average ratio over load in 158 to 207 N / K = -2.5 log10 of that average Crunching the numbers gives 0.05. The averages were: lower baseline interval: 2.64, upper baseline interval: 2.42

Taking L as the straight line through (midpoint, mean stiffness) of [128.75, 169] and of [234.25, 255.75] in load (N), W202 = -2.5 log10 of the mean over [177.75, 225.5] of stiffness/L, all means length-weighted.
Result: 0.14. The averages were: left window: 2.77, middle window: 2.4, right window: 2.71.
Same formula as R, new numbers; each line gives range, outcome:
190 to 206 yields 2.41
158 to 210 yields 2.43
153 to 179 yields 2.48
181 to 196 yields 2.36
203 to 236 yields 2.41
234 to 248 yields 2.66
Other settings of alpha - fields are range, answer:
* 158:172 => 2.62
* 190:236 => 2.569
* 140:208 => 3.469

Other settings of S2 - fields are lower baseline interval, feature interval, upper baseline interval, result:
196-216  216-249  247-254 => 0.05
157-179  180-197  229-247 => 0.06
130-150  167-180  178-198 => 0.05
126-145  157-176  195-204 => 0.10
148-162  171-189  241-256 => 0.14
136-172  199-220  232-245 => 0.10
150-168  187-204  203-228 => 0.03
